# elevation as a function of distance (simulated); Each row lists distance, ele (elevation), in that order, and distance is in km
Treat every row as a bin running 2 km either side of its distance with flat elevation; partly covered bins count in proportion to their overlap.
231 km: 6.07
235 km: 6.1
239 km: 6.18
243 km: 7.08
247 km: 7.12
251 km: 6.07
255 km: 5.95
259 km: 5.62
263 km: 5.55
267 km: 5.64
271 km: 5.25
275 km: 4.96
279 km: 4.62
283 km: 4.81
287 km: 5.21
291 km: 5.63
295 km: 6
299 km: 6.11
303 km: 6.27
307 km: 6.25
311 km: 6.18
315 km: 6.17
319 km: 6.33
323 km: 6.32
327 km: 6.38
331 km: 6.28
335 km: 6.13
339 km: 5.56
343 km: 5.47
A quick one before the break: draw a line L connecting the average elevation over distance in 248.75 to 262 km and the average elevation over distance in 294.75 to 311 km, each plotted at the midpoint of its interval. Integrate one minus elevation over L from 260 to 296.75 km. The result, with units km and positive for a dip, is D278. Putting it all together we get 4.4 km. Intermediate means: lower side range 5.88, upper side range 6.18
